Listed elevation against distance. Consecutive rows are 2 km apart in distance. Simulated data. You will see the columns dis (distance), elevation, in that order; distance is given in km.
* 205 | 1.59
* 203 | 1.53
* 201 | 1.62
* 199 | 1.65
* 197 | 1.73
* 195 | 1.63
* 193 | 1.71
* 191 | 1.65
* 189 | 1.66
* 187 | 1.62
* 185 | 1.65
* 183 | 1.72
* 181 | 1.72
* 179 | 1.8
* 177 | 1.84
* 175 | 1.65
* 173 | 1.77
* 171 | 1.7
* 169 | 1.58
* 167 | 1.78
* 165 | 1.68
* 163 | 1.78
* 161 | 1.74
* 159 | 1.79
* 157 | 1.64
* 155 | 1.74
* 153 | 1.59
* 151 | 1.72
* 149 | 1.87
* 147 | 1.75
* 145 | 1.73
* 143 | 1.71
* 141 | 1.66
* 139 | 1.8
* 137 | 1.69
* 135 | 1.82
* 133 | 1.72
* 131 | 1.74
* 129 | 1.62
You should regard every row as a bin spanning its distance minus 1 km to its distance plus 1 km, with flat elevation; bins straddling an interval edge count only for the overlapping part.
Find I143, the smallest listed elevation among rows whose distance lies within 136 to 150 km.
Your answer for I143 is 1.66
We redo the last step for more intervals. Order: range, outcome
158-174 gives 1.58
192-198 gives 1.63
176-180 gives 1.8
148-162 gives 1.59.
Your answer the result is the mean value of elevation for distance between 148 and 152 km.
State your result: 1.79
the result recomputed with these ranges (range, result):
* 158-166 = 1.75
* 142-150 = 1.76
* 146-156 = 1.73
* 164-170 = 1.68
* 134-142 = 1.74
